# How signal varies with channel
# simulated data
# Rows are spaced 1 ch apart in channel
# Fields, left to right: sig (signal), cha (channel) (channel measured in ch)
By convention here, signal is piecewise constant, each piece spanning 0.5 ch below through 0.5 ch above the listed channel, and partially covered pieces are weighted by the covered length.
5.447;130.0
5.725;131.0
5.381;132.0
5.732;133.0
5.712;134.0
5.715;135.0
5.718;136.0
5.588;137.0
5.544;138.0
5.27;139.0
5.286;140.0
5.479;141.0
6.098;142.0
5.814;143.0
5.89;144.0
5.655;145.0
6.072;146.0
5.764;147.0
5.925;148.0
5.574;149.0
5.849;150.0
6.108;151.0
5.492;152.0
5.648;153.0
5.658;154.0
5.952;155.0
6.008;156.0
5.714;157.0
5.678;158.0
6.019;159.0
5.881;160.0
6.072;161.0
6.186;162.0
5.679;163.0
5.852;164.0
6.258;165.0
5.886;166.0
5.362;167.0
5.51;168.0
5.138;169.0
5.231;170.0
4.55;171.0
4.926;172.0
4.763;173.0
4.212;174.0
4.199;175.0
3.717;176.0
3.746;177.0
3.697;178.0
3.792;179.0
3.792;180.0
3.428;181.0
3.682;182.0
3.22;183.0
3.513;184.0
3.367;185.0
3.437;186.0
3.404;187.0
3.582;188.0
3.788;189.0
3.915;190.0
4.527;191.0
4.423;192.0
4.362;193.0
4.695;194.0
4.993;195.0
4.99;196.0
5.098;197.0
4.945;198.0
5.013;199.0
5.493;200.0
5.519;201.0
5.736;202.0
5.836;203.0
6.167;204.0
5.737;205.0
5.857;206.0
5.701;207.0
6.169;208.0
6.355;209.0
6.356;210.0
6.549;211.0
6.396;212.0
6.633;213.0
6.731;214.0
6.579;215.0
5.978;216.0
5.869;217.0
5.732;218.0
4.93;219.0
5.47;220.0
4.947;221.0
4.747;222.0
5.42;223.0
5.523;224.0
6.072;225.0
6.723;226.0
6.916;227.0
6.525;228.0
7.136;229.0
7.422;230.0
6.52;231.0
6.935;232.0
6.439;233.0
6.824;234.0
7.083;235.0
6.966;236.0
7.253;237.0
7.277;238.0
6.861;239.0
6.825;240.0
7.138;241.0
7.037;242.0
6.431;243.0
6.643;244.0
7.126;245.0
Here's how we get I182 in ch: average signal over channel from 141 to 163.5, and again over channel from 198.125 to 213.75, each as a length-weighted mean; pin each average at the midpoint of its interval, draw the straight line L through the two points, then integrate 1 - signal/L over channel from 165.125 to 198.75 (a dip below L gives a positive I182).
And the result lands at 9.0 ch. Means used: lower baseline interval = 5.84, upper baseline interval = 5.96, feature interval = 4.33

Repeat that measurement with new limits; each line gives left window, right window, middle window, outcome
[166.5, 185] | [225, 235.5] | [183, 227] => 2.8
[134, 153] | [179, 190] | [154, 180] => -3.9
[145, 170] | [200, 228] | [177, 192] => 5.6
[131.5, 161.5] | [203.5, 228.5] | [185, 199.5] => 3.9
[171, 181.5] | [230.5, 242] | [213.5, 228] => 0.8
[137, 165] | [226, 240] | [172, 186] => 5.4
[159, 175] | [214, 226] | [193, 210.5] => 0.1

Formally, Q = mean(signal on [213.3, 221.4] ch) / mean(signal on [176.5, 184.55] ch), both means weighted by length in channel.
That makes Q 1.61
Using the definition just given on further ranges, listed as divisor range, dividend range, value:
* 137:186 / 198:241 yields 1.21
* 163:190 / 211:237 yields 1.45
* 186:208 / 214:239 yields 1.28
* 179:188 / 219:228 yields 1.63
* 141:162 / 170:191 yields 0.67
